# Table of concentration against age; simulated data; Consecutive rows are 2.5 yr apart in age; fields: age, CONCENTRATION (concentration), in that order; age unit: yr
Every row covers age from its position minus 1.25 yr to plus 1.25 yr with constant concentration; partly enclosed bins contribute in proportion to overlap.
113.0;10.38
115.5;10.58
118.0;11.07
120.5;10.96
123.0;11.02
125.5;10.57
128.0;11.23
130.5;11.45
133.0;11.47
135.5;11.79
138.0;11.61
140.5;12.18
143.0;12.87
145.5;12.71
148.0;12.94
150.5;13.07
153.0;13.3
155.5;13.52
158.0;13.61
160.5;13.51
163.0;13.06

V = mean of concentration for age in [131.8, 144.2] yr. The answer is 12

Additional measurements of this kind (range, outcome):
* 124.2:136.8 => 11.3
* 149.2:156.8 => 13.3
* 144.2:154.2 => 13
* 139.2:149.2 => 12.7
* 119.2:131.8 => 11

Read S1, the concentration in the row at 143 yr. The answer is 12.87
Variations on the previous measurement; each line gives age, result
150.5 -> 13.07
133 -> 11.47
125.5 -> 10.57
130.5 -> 11.45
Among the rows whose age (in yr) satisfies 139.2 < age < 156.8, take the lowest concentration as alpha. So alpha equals 12.18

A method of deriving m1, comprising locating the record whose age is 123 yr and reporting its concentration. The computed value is 11.02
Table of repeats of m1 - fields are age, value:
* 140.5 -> 12.18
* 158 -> 13.61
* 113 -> 10.38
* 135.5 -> 11.79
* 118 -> 11.07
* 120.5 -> 10.96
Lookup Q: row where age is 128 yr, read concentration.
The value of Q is 11.23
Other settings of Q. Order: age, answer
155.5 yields 13.52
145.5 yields 12.71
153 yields 13.3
